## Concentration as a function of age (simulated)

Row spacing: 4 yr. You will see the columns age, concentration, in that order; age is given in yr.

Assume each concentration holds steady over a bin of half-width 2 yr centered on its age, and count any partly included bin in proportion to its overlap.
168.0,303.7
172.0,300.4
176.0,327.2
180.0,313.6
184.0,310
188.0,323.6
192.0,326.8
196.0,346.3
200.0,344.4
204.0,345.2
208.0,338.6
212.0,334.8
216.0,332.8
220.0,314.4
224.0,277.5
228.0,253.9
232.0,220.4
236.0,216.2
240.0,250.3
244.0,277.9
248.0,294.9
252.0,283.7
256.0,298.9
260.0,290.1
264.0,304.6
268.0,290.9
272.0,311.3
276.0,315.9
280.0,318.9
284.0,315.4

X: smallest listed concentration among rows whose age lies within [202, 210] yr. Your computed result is 338.6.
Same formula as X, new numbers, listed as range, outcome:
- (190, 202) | 326.8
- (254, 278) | 290.1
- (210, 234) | 220.4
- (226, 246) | 216.2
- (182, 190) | 310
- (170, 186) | 300.4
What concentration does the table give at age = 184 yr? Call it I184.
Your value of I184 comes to 310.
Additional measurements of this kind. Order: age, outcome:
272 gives 311.3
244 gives 277.9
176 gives 327.2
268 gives 290.9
